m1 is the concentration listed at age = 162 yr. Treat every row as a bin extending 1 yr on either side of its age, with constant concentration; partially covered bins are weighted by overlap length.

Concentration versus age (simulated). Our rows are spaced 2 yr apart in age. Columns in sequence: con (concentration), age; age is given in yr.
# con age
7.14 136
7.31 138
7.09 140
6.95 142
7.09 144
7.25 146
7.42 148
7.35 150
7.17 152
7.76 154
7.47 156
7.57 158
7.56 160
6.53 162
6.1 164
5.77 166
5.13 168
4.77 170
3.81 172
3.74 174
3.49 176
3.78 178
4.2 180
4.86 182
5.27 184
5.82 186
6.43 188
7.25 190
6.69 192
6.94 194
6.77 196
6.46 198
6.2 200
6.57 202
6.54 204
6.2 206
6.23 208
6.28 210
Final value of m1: 6.53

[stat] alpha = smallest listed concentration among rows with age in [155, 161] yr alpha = 7.47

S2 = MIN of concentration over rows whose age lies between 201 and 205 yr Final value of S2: 6.54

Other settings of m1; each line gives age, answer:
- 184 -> 5.27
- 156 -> 7.47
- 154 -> 7.76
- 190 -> 7.25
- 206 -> 6.2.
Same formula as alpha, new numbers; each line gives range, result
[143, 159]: 7.09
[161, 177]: 3.49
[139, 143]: 6.95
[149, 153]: 7.17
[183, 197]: 5.27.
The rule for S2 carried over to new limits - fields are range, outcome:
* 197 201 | 6.2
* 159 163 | 6.53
